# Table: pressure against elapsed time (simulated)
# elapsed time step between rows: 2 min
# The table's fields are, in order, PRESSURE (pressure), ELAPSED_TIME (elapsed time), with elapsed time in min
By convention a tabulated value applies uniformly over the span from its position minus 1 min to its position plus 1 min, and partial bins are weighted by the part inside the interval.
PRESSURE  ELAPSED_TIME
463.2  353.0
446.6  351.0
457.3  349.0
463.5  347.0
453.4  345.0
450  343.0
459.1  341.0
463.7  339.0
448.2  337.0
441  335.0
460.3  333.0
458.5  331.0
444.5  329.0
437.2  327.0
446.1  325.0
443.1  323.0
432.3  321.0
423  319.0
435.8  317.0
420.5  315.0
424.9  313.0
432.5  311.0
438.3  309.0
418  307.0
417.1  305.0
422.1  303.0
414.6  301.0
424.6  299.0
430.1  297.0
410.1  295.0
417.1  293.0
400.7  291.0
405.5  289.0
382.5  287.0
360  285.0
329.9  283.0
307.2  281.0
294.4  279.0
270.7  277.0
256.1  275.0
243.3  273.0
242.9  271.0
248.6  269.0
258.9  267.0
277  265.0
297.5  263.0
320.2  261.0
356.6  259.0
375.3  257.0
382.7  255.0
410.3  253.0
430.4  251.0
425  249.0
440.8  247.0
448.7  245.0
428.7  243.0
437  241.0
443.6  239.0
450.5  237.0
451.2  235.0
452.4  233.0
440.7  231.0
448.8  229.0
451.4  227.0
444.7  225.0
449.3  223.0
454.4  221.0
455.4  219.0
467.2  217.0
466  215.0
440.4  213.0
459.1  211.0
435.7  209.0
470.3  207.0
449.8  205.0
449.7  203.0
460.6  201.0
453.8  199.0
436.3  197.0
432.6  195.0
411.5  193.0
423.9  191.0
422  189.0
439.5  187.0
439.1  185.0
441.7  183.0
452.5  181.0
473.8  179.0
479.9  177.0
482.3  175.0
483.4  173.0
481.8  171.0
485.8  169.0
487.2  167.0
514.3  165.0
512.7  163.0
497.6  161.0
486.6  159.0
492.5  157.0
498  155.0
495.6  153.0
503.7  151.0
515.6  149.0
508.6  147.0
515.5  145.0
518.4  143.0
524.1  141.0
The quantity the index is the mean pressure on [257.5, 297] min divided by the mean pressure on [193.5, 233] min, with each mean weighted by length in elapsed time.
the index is 0.7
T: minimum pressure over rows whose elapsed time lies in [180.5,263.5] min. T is 297.5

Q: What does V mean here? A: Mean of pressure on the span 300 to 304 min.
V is 418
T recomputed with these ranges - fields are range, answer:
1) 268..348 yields 242.9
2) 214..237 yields 440.7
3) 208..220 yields 435.7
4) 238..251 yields 425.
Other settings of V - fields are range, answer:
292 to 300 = 420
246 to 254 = 427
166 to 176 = 484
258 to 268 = 302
